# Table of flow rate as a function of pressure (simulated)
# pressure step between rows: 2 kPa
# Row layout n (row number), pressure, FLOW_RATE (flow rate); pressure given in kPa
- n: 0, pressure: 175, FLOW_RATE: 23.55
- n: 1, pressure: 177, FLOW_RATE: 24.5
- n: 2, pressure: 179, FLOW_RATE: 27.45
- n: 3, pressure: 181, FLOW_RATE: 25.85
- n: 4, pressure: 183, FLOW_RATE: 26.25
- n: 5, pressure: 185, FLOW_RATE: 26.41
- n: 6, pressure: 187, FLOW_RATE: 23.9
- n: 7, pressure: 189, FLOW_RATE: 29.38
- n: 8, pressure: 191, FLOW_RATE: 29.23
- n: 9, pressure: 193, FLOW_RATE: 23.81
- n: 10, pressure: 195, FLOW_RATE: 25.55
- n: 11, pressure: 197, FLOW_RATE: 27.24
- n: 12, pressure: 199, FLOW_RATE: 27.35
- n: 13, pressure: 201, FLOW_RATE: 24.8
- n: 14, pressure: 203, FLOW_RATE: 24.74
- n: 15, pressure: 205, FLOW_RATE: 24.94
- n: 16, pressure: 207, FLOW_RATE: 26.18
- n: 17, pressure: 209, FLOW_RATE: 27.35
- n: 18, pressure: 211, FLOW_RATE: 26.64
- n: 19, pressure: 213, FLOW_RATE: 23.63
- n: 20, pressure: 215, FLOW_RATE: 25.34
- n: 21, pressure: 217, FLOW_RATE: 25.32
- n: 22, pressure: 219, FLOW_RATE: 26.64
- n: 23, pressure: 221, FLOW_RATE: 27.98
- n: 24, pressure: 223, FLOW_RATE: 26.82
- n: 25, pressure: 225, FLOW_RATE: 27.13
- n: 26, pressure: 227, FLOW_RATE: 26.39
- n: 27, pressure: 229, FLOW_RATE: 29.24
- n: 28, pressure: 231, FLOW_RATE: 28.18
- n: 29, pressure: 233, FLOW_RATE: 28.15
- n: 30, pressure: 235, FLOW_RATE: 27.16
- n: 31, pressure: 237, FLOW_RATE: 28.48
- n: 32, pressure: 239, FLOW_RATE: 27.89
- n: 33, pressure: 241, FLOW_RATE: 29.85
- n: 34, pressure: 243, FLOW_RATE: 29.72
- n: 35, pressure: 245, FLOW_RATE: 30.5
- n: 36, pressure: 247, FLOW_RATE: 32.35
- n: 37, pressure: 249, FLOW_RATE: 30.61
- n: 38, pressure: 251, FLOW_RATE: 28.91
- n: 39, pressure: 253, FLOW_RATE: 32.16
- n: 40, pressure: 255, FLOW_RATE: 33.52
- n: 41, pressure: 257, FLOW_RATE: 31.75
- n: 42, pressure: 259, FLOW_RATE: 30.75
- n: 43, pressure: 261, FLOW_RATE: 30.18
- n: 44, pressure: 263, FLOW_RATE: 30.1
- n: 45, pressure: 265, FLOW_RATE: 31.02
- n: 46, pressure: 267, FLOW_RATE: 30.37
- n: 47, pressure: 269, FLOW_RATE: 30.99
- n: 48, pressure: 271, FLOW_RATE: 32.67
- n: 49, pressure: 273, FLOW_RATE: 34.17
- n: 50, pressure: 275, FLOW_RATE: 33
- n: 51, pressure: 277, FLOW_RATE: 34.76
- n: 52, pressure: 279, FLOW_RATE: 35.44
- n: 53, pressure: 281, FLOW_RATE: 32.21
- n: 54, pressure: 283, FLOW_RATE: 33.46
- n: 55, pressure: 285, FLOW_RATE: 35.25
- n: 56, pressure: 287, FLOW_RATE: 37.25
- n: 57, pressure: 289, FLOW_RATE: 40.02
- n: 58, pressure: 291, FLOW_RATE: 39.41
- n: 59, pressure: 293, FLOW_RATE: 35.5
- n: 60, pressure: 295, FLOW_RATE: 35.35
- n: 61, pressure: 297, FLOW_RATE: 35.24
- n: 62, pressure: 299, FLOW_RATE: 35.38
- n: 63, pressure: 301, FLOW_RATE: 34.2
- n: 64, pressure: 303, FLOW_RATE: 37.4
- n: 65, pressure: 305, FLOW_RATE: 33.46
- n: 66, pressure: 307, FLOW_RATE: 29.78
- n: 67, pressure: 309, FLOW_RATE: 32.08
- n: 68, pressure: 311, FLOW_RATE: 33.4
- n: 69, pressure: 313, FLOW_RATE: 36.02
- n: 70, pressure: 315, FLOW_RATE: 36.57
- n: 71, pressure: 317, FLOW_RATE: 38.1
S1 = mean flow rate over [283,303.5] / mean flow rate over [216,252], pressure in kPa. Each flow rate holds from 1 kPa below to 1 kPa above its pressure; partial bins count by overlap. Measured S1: 1.3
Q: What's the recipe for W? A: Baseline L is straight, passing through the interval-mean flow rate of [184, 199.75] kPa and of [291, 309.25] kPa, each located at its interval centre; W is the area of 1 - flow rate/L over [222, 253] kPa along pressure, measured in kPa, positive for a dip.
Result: 1.2 kPa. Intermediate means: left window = 26.6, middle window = 28.9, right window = 34.6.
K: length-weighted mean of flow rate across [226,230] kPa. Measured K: 27.8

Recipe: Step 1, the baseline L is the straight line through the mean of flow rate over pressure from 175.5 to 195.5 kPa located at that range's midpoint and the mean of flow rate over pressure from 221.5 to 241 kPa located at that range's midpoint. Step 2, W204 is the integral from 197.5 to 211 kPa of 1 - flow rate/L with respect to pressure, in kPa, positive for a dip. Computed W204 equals 0.4 kPa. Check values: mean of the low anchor 26.2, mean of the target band 26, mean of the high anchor 27.8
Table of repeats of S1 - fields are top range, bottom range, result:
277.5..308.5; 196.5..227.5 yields 1.35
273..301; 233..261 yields 1.17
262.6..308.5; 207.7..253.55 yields 1.22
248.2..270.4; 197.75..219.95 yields 1.20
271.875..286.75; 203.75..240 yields 1.27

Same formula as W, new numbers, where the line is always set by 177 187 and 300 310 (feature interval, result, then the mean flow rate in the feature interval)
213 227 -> 1.0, 26.3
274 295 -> -2.2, 35.6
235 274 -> -0.5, 30.7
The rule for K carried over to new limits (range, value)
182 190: 26.5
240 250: 30.6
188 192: 29.3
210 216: 25.2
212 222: 25.8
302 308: 33.5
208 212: 27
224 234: 27.8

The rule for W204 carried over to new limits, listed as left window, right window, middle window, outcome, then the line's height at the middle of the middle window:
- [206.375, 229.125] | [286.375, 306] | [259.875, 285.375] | 0.7 kPa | 33.3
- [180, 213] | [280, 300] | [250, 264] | 0.6 kPa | 32.5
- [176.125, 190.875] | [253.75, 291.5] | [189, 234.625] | 3.3 kPa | 28.7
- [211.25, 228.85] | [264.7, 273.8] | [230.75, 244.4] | -0.1 kPa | 28.3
